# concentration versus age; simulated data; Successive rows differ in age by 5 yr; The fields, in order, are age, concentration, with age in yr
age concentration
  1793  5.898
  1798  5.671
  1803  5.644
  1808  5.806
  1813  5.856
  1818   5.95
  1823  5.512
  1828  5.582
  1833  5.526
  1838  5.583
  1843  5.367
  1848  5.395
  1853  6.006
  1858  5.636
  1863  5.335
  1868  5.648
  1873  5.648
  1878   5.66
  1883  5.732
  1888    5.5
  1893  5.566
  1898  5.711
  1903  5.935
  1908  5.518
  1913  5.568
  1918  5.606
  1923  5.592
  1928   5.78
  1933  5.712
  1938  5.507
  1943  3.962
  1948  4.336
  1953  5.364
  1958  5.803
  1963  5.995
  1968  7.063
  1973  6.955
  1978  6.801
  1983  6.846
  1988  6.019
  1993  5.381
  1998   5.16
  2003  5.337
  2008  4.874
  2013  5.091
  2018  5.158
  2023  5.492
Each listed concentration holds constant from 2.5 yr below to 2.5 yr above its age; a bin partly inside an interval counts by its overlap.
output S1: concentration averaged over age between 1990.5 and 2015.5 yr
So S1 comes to 5.17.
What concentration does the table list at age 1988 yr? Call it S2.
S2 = 6.019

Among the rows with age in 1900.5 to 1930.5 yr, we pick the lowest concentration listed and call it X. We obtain 5.518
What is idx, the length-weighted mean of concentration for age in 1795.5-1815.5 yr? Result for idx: 5.74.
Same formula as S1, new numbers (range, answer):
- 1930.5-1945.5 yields 5.06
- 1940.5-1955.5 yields 4.55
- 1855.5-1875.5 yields 5.57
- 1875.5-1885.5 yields 5.7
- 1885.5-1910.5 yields 5.65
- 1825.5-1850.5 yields 5.49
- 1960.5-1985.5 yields 6.73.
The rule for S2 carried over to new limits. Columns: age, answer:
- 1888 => 5.5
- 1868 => 5.648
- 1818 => 5.95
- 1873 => 5.648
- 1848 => 5.395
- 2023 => 5.492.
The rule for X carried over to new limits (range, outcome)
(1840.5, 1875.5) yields 5.335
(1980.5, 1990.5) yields 6.019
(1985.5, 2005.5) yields 5.16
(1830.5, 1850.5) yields 5.367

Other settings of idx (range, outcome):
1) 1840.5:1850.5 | 5.38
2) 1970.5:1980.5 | 6.88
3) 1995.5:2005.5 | 5.25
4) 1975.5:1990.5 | 6.56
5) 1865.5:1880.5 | 5.65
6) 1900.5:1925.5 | 5.64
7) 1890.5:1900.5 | 5.64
